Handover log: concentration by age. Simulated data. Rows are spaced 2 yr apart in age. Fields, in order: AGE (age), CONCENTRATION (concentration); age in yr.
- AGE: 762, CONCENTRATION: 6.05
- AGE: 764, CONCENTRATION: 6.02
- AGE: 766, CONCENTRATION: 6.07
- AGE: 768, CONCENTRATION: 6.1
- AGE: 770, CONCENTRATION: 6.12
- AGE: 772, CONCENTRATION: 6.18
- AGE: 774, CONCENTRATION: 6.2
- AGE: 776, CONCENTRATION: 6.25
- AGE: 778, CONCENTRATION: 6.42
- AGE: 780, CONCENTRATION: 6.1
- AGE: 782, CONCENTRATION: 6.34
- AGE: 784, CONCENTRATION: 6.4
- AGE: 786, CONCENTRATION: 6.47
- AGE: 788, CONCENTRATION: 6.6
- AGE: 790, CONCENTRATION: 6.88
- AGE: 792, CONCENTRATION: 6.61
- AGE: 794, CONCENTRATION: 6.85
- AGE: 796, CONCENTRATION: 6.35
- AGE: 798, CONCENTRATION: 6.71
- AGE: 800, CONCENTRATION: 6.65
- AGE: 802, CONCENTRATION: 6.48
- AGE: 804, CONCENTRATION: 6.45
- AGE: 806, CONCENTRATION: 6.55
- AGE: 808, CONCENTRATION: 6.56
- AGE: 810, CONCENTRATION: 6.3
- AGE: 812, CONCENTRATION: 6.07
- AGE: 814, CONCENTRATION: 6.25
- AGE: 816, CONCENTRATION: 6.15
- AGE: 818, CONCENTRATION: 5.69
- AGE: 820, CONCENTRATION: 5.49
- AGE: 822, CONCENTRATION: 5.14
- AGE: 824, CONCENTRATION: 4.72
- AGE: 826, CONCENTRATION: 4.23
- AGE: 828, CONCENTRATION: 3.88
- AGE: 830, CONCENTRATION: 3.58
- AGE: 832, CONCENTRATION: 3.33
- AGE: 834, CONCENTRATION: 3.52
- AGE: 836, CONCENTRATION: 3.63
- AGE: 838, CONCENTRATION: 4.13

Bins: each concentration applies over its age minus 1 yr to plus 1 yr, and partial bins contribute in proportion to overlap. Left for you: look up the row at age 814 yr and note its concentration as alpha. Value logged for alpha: 6.25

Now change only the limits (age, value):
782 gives 6.34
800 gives 6.65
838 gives 4.13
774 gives 6.2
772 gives 6.18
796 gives 6.35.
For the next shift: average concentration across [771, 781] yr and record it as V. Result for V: 6.23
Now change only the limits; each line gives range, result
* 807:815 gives 6.29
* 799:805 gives 6.53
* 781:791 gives 6.54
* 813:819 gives 6.03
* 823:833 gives 3.95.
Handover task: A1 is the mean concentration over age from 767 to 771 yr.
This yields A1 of 6.11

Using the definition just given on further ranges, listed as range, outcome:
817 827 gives 5.05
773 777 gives 6.22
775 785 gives 6.3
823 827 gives 4.47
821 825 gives 4.93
